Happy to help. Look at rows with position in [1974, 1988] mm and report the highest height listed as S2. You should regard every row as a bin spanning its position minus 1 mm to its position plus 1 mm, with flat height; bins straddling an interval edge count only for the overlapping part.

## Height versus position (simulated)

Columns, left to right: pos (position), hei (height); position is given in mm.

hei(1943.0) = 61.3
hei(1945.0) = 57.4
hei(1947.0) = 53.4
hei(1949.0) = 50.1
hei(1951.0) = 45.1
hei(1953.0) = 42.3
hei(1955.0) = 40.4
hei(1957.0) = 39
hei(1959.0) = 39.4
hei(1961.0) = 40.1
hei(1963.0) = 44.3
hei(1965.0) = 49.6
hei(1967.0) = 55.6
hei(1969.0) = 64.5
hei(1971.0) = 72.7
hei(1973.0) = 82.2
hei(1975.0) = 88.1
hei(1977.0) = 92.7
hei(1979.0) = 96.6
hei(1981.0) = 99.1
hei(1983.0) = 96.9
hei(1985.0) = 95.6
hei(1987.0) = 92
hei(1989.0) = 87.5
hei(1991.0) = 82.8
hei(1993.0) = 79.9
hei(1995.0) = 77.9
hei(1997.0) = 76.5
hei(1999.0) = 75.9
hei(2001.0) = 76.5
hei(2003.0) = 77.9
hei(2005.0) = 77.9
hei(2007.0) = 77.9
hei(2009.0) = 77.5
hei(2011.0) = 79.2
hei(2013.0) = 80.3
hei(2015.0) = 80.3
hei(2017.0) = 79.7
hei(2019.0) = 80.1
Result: 99.1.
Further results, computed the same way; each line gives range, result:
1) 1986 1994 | 92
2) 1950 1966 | 49.6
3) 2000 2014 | 80.3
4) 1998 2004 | 77.9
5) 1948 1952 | 50.1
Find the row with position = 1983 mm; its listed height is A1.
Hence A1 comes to 96.9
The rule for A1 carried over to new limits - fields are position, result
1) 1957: 39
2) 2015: 80.3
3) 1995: 77.9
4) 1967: 55.6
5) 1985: 95.6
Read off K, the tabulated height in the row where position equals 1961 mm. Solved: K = 40.1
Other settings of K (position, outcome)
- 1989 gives 87.5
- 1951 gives 45.1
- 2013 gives 80.3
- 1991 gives 82.8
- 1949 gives 50.1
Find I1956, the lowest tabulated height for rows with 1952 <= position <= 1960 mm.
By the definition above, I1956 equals 39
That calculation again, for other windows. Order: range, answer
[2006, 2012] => 77.5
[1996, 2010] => 75.9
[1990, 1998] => 76.5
